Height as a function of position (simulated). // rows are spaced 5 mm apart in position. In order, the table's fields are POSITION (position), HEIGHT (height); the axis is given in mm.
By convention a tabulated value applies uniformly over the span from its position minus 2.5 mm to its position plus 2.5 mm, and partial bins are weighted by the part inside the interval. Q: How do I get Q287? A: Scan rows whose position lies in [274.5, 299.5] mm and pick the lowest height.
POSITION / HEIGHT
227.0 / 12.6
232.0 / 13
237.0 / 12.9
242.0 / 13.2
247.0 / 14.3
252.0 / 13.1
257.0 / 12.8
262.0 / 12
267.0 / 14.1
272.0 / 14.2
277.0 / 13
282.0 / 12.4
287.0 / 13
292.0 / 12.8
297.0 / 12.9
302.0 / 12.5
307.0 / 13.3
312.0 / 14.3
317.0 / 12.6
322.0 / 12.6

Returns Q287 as 12.4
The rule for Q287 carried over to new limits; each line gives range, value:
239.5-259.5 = 12.8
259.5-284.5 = 12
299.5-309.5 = 12.5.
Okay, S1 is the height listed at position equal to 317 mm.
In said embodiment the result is 12.6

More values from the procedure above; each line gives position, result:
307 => 13.3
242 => 13.2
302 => 12.5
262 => 12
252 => 13.1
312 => 14.3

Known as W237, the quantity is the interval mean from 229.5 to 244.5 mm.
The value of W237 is 13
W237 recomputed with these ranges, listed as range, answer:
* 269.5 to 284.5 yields 13.2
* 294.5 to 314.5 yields 13.2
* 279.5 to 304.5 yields 12.7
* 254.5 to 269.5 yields 13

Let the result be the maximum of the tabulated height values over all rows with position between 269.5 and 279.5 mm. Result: 14.2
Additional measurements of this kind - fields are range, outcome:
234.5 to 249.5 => 14.3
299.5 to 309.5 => 13.3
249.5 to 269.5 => 14.1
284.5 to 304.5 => 13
